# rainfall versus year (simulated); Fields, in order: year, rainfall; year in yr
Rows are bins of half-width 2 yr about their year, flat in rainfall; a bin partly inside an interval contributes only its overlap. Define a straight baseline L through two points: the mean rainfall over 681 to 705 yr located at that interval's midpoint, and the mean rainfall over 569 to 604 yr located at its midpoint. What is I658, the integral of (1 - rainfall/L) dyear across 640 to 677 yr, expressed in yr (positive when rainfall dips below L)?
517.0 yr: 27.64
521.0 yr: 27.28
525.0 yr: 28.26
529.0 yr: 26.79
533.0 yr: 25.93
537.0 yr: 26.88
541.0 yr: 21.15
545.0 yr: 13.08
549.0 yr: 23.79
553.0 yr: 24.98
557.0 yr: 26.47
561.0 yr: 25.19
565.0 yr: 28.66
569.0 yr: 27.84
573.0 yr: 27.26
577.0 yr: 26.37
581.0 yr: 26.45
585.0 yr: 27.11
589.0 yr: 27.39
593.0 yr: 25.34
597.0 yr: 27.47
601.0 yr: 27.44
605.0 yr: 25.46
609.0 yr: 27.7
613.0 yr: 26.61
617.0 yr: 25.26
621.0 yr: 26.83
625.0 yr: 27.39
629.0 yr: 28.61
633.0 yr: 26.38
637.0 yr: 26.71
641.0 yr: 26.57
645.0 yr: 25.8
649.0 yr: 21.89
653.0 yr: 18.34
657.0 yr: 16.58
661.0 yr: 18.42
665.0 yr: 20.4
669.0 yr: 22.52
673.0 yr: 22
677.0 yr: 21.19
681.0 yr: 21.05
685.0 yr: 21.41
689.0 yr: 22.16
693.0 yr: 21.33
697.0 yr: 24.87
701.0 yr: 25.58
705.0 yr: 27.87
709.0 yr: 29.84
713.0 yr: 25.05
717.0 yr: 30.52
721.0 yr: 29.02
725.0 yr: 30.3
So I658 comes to 4.9 yr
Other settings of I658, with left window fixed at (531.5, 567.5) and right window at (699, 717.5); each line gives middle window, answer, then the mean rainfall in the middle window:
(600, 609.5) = -0.5 yr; 26.7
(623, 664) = 3.9 yr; 23.6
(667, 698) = 5.8 yr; 22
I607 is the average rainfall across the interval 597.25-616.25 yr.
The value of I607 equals 26.8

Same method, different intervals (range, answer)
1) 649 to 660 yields 18.4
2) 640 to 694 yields 21.3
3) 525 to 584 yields 25.2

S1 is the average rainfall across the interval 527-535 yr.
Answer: 26.4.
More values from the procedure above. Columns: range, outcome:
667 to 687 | 21.6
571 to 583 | 26.7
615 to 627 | 26.5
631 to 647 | 26.4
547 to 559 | 25.1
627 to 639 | 27.2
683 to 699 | 22.4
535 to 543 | 24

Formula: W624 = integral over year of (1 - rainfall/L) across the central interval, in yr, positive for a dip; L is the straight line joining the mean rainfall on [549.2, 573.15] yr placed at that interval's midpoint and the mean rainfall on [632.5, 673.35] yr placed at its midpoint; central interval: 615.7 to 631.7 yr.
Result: -2.4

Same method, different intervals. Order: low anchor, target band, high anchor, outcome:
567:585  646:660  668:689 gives 2.2 yr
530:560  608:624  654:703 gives -3.1 yr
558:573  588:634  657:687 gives -4.6 yr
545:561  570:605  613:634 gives -2.2 yr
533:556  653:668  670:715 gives 3.1 yr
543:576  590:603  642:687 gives -1.9 yr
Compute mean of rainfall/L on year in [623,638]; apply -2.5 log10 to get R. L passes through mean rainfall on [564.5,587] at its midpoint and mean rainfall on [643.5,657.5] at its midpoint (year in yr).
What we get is -0.21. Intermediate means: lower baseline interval 27.2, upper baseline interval 20.9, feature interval 27.3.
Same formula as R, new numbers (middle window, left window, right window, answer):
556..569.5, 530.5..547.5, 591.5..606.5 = -0.138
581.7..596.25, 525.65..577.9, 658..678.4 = -0.132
